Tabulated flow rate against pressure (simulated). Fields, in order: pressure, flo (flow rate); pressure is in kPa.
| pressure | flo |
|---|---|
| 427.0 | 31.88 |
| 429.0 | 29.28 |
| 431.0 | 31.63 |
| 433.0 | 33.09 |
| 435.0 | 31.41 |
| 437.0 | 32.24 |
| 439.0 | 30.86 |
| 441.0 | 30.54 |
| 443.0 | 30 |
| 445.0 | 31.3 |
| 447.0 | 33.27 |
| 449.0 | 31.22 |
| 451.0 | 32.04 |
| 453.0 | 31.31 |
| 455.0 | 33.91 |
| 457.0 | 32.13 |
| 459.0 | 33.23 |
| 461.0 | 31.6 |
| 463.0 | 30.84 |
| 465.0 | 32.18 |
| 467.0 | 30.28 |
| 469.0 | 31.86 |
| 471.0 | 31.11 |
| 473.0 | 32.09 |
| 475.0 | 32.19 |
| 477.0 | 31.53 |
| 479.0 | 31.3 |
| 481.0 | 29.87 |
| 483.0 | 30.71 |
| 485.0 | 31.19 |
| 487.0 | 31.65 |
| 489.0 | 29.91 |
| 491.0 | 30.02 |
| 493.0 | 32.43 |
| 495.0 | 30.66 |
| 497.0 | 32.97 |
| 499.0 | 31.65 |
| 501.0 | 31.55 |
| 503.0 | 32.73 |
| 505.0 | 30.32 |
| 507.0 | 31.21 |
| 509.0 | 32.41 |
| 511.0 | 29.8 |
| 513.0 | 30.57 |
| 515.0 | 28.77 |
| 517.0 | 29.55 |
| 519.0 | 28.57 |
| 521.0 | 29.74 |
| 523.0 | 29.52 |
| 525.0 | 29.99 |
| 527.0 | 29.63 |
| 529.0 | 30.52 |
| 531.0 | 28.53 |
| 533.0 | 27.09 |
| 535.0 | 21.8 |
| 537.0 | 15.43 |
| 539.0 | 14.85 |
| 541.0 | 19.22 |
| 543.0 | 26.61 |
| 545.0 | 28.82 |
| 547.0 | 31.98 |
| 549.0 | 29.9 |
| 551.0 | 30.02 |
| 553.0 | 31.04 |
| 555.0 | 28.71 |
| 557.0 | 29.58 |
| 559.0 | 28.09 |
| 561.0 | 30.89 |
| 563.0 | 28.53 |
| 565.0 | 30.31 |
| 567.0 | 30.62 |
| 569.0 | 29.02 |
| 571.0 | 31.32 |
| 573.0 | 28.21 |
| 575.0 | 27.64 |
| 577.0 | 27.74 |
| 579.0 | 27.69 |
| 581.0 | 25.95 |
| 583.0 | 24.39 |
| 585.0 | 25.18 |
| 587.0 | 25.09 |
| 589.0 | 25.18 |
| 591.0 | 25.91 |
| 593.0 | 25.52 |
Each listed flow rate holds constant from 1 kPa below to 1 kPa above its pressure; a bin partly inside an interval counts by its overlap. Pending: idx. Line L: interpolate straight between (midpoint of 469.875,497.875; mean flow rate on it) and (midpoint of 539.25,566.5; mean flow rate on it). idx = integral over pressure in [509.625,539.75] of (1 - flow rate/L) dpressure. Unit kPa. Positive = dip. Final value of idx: 2.5 kPa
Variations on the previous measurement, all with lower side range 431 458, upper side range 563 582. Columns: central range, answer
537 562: 1.9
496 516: -0.6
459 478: -0.2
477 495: -0.1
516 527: 0.2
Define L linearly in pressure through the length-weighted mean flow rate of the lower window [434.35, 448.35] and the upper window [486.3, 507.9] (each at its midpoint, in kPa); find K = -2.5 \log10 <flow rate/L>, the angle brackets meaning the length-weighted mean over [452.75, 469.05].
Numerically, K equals -0.02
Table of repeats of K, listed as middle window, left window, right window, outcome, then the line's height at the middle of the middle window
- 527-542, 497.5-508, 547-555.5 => 0.32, 30.7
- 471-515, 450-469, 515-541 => -0.08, 29.1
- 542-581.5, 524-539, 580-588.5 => -0.16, 25.3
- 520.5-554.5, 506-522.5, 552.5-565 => 0.12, 29.8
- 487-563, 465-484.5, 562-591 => 0.02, 29.4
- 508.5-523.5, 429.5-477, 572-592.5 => -0.03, 29.1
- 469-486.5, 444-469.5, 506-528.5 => 0.00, 31.3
